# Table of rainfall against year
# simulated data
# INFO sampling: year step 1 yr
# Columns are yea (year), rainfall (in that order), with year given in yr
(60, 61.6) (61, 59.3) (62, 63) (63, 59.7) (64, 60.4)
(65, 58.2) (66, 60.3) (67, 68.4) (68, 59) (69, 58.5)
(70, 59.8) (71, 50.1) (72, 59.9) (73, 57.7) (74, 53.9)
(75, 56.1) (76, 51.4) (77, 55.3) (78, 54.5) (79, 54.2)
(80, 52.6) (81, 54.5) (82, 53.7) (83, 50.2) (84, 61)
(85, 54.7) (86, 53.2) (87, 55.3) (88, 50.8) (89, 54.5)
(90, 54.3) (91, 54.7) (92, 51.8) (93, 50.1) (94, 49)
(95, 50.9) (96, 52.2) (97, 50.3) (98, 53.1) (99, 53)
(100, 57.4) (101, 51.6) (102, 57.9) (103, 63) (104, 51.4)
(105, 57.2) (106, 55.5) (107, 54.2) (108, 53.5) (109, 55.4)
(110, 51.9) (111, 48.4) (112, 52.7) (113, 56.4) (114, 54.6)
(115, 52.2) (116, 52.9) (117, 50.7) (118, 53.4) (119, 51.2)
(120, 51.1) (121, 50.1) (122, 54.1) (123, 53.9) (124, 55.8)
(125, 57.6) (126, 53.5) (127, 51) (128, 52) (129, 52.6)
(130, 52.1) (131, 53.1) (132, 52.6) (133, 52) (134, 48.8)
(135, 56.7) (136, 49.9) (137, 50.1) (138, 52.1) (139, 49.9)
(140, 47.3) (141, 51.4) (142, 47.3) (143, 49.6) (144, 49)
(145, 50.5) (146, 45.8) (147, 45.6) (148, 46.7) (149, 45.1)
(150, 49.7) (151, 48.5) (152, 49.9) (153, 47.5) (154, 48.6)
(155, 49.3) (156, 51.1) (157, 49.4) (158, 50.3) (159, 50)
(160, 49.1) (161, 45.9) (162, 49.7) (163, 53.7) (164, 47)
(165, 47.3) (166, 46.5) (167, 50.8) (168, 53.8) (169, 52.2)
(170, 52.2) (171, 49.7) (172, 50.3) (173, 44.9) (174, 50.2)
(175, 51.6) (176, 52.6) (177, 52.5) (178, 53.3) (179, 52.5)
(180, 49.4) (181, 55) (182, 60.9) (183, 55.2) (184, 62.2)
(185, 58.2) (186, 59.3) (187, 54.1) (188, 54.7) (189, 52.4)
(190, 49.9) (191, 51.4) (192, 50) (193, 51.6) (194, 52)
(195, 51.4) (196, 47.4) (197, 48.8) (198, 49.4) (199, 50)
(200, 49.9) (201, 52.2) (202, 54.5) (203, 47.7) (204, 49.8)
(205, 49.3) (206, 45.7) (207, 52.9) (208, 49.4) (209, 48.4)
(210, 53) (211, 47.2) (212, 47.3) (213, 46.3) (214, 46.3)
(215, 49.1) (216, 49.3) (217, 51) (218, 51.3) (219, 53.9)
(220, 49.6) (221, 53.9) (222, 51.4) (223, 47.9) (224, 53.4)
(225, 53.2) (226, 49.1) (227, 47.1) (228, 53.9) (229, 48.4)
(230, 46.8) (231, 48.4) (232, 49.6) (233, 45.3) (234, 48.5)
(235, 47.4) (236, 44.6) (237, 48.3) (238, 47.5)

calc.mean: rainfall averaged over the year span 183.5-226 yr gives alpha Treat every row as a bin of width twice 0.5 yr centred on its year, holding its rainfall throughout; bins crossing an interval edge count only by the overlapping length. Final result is 51.1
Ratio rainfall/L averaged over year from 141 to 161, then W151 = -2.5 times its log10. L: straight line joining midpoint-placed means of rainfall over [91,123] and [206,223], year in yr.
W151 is 0.07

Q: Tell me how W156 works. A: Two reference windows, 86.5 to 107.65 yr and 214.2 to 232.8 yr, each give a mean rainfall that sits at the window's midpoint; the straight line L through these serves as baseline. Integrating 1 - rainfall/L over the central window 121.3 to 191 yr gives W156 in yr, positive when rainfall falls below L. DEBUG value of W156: 1.1 yr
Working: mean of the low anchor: 53.7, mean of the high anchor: 50.3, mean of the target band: 51.3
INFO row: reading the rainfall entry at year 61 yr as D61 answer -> 59.3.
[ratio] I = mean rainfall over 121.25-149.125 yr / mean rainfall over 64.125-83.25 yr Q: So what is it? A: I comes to 0.9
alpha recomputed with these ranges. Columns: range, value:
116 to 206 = 51.1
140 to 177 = 49.3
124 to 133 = 53.2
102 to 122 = 53.6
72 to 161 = 52.2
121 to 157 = 50.6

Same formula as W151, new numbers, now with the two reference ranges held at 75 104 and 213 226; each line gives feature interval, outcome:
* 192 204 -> 0.02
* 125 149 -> 0.05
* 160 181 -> 0.03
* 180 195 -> -0.06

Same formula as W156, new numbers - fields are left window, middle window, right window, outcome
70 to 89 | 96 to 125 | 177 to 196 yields 0.3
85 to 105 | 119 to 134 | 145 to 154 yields -0.8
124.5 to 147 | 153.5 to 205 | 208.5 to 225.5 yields -0.9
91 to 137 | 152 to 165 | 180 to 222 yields 0.7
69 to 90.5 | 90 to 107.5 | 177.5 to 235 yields 0.1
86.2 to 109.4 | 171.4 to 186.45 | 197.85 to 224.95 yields -0.8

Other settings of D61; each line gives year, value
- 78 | 54.5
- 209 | 48.4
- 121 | 50.1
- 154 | 48.6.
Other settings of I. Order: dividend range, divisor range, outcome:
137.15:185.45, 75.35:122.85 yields 0.94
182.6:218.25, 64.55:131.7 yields 0.94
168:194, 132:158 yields 1.07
